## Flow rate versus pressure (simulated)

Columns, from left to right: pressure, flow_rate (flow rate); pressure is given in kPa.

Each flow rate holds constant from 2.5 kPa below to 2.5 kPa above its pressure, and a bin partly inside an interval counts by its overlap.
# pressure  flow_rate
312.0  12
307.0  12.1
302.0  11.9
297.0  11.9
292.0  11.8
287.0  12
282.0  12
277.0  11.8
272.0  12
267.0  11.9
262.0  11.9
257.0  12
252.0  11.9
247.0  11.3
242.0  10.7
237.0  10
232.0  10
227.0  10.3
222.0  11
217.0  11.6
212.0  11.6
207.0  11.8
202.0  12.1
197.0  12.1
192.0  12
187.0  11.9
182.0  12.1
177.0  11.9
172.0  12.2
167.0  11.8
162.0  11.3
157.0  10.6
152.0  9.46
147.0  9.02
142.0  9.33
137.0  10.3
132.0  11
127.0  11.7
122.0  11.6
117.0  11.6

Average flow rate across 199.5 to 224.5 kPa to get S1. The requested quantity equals 11.6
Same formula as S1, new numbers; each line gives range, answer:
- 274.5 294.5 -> 11.9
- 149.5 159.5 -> 10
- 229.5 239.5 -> 10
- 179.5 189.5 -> 12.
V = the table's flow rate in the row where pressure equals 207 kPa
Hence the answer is 11.8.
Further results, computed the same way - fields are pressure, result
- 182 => 12.1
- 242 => 10.7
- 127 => 11.7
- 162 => 11.3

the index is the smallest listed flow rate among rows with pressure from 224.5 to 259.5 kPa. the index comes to 10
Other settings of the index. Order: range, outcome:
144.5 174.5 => 9.02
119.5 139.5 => 10.3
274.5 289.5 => 11.8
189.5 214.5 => 11.6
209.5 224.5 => 11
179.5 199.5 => 11.9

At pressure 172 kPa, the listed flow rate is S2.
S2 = 12.2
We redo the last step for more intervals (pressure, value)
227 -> 10.3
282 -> 12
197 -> 12.1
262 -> 11.9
